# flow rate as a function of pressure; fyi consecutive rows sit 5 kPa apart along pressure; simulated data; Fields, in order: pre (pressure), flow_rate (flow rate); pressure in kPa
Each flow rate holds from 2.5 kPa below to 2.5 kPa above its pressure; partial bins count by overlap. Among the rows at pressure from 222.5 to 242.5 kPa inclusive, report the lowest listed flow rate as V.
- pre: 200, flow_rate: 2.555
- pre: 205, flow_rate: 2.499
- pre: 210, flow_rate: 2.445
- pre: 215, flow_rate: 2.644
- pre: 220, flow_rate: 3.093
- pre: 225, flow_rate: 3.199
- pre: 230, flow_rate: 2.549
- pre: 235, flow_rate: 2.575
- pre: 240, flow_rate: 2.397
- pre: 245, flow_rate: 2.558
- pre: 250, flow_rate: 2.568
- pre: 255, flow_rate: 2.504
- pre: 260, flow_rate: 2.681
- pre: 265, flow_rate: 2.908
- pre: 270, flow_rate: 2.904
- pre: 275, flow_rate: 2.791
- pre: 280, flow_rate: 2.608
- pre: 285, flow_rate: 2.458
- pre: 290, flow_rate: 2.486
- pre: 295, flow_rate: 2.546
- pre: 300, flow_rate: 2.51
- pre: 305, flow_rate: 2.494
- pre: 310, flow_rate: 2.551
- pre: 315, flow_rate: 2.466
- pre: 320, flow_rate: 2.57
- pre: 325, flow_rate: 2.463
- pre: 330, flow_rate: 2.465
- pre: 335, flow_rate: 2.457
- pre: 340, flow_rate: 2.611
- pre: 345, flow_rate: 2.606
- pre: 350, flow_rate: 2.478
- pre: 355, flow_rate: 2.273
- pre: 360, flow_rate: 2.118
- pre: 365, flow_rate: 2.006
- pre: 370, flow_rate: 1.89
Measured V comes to 2.397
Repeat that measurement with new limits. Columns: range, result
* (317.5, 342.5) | 2.457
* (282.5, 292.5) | 2.458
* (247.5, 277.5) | 2.504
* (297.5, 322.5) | 2.466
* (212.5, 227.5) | 2.644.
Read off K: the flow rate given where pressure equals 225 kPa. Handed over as 3.199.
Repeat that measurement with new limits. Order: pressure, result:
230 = 2.549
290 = 2.486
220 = 3.093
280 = 2.608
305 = 2.494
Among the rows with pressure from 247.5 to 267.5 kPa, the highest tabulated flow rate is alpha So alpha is 2.908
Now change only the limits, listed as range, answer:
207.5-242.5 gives 3.199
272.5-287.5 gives 2.791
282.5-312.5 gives 2.551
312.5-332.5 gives 2.57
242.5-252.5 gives 2.568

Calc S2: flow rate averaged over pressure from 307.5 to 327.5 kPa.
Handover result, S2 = 2.51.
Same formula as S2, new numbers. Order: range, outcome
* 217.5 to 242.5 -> 2.76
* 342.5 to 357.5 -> 2.45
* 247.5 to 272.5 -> 2.71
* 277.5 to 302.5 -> 2.52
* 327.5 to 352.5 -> 2.52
